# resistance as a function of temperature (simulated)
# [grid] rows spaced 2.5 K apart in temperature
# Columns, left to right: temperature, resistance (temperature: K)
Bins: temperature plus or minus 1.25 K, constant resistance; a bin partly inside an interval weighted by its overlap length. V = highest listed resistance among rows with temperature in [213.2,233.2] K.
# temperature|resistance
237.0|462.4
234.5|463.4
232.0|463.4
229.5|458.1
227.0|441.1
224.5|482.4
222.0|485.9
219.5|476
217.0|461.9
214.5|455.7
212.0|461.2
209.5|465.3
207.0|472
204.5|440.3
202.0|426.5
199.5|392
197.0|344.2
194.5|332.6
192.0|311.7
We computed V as 485.9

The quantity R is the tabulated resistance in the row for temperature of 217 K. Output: 461.9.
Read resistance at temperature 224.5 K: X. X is 482.4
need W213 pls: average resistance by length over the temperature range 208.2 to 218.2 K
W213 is 461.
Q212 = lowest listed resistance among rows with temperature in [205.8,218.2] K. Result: 455.7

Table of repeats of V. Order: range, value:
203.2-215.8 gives 472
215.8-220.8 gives 476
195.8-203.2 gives 426.5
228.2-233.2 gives 463.4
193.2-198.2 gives 344.2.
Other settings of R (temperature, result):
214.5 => 455.7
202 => 426.5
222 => 485.9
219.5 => 476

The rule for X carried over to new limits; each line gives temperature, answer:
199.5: 392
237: 462.4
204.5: 440.3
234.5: 463.4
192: 311.7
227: 441.1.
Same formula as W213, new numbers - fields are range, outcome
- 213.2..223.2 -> 470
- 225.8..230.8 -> 450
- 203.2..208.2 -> 456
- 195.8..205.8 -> 401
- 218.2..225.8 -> 481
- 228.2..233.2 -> 461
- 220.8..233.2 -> 466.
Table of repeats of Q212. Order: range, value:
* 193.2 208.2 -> 332.6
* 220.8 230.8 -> 441.1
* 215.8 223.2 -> 461.9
